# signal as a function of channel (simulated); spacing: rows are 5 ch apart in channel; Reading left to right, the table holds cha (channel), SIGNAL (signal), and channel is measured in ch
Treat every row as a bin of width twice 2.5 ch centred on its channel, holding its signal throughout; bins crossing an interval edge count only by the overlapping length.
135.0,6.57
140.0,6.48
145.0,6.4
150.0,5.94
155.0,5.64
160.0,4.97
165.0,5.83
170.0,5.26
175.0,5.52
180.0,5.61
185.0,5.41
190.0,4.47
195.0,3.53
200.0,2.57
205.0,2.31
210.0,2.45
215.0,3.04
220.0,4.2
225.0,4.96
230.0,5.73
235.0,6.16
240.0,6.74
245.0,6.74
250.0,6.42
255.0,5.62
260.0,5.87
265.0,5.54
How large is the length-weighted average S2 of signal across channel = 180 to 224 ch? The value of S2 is 3.67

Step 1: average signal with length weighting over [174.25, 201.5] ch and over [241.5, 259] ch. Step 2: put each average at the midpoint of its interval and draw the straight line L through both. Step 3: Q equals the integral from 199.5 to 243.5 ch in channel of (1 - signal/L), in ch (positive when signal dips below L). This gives 9.4 ch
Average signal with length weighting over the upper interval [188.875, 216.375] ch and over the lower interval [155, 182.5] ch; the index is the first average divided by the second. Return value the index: 0.55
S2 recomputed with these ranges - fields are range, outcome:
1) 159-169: 5.44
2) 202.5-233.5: 3.86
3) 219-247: 5.82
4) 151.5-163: 5.38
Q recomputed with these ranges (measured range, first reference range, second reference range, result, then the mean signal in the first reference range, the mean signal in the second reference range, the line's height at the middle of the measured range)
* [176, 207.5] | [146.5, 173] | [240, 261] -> 9.40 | 5.56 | 6.25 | 5.8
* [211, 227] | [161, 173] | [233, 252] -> 5.99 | 5.47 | 6.53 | 6.2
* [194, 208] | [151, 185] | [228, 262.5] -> 7.43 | 5.49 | 6.19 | 5.79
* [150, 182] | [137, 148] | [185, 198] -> -1.02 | 6.42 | 4.22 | 5.36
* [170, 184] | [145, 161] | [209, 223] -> -1.99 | 5.71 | 3.38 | 4.82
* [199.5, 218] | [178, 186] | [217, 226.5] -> 8.31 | 5.52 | 4.46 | 4.81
